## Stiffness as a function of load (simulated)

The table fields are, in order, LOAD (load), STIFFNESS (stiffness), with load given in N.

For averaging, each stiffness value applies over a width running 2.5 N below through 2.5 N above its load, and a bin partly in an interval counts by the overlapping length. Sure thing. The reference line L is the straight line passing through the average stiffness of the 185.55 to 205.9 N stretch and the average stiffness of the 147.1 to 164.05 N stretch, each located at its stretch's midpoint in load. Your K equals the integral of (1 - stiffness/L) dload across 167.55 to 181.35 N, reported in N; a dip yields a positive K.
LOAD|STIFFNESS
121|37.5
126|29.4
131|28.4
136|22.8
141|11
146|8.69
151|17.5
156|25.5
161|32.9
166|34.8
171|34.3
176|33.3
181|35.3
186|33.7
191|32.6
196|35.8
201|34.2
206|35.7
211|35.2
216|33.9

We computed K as -2.5 N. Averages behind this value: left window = 24.2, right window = 34.3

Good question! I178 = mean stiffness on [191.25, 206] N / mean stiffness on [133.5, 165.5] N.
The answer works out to 1.68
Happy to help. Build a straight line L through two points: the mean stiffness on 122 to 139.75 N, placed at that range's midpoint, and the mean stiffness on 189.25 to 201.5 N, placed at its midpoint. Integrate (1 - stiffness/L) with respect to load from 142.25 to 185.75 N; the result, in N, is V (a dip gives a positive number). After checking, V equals 4.71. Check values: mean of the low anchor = 26.6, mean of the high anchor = 34.3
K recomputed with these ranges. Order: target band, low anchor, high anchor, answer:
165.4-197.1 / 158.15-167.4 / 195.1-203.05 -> 0.0 N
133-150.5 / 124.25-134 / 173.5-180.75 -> 8.7 N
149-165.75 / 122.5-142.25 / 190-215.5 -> 0.9 N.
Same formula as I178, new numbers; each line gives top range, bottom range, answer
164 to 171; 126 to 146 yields 1.70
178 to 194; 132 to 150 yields 2.17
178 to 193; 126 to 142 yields 1.47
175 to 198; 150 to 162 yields 1.35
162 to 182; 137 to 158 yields 2.15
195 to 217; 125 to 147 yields 1.73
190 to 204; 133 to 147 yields 2.26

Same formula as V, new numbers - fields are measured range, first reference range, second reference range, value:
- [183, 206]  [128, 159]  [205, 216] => -2.2 N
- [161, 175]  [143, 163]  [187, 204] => -4.9 N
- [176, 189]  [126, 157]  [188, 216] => -2.0 N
